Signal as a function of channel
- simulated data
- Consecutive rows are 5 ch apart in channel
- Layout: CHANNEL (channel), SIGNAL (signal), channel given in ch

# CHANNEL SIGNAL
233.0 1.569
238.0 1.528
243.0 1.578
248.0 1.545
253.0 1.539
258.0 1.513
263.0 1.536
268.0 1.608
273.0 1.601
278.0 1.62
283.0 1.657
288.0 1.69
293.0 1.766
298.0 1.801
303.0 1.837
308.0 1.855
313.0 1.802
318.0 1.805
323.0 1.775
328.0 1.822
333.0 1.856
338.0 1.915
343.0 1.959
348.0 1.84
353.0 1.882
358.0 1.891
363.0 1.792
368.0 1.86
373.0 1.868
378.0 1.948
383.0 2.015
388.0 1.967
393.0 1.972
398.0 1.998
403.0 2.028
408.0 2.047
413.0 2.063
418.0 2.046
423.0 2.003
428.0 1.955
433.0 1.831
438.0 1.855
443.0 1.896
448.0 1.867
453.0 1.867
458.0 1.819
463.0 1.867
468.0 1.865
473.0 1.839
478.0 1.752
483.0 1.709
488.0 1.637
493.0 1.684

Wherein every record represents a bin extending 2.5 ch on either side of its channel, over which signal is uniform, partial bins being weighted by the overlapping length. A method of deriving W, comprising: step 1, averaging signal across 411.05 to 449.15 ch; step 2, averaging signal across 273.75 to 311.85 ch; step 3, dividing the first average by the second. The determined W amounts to 1.1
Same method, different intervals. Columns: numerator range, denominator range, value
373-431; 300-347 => 1.08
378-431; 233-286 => 1.27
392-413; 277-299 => 1.18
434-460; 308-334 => 1.03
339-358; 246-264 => 1.24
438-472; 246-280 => 1.19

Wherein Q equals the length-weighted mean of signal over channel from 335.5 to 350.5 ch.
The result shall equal 1.9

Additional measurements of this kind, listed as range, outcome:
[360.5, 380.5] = 1.87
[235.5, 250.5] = 1.55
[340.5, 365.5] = 1.87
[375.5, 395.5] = 1.98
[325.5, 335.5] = 1.84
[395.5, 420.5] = 2.04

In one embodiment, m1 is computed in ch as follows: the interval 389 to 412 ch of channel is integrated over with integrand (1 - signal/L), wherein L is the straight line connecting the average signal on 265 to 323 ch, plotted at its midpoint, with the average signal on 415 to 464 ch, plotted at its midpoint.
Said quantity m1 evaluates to -1.9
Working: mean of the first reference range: 1.73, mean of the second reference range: 1.9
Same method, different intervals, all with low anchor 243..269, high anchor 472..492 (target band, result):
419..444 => -3.47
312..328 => -2.01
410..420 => -2.30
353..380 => -3.94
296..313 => -2.60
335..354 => -3.33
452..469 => -1.46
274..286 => -0.53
